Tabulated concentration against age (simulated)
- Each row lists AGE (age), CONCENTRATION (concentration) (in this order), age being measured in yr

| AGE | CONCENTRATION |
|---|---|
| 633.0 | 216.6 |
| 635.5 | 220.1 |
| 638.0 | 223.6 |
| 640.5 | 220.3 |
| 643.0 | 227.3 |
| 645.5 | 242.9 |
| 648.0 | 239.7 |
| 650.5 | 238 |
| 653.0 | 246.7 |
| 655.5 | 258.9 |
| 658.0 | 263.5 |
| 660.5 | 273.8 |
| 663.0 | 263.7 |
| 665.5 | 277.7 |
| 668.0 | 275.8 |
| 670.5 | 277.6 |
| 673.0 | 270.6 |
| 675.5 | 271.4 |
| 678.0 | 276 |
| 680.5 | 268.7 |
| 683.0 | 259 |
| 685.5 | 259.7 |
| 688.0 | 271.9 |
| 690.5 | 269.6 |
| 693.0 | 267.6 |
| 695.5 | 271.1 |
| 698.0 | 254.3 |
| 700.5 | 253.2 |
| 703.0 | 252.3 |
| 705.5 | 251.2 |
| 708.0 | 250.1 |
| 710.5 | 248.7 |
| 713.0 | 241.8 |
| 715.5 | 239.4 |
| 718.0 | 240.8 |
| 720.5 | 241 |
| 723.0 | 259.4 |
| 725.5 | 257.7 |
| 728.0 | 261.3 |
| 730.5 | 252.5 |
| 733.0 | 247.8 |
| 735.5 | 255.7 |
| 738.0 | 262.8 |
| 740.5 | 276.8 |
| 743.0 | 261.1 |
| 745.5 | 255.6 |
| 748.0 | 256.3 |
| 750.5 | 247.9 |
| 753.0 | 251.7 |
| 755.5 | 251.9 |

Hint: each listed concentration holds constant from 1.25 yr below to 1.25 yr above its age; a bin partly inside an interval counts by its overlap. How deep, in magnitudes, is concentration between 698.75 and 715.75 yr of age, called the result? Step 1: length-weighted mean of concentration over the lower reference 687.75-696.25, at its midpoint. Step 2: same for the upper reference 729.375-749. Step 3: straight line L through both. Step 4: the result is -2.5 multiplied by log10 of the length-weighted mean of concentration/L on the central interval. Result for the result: 0.07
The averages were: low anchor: 270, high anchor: 259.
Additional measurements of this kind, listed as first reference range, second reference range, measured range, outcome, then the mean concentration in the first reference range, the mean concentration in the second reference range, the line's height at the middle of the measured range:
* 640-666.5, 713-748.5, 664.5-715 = -0.04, 251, 254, 252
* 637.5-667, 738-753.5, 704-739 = 0.02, 249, 259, 256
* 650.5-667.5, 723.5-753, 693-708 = 0.01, 263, 258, 260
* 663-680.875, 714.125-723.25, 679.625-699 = -0.01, 274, 244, 262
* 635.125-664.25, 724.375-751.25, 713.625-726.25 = 0.04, 244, 258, 255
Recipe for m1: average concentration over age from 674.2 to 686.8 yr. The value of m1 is 267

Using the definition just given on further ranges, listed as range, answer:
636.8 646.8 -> 229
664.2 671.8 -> 277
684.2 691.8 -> 267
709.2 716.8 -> 243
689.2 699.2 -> 266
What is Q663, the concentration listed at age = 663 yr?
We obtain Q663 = 263.7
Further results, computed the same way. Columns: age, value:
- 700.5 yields 253.2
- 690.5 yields 269.6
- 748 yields 256.3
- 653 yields 246.7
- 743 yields 261.1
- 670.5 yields 277.6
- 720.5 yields 241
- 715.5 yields 239.4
